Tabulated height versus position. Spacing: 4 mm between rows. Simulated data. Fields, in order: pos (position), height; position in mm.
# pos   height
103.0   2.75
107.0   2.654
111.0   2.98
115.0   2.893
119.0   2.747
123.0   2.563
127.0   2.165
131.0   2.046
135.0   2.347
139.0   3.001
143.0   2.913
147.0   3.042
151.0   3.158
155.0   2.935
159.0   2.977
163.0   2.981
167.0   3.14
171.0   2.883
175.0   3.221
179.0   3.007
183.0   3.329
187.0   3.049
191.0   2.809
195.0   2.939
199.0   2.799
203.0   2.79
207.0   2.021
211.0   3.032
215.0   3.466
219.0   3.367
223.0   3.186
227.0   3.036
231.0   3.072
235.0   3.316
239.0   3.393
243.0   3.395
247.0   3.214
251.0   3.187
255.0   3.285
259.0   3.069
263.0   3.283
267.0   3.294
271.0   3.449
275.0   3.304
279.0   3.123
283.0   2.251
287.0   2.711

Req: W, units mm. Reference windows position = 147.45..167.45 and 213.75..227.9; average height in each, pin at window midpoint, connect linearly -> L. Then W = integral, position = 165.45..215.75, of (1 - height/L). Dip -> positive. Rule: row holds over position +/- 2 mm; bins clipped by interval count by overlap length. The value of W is 3.3 mm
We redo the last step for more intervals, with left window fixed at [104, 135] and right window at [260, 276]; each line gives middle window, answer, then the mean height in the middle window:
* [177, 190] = -0.95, 3.1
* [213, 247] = -1.63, 3.28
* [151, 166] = -1.28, 3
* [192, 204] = 0.49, 2.84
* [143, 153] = -1.29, 3.06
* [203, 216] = 1.04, 2.78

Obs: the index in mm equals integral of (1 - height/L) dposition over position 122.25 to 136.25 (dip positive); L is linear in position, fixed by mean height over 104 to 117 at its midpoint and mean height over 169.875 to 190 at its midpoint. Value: 3.1 mm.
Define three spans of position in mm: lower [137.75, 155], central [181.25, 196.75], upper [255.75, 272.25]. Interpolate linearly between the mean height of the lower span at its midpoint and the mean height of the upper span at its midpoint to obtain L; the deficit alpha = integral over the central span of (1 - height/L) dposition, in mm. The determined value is 0.4 mm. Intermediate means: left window 3.02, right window 3.27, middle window 3.03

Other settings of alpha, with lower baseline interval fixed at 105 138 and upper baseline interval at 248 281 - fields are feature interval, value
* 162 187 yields -2.5 mm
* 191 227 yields 0.5 mm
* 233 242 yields -0.7 mm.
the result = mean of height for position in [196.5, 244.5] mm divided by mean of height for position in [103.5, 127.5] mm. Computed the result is 1.13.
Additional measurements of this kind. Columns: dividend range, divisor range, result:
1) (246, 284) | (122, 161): 1.17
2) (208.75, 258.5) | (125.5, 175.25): 1.15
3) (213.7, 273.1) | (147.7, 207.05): 1.10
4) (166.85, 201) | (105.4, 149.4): 1.13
